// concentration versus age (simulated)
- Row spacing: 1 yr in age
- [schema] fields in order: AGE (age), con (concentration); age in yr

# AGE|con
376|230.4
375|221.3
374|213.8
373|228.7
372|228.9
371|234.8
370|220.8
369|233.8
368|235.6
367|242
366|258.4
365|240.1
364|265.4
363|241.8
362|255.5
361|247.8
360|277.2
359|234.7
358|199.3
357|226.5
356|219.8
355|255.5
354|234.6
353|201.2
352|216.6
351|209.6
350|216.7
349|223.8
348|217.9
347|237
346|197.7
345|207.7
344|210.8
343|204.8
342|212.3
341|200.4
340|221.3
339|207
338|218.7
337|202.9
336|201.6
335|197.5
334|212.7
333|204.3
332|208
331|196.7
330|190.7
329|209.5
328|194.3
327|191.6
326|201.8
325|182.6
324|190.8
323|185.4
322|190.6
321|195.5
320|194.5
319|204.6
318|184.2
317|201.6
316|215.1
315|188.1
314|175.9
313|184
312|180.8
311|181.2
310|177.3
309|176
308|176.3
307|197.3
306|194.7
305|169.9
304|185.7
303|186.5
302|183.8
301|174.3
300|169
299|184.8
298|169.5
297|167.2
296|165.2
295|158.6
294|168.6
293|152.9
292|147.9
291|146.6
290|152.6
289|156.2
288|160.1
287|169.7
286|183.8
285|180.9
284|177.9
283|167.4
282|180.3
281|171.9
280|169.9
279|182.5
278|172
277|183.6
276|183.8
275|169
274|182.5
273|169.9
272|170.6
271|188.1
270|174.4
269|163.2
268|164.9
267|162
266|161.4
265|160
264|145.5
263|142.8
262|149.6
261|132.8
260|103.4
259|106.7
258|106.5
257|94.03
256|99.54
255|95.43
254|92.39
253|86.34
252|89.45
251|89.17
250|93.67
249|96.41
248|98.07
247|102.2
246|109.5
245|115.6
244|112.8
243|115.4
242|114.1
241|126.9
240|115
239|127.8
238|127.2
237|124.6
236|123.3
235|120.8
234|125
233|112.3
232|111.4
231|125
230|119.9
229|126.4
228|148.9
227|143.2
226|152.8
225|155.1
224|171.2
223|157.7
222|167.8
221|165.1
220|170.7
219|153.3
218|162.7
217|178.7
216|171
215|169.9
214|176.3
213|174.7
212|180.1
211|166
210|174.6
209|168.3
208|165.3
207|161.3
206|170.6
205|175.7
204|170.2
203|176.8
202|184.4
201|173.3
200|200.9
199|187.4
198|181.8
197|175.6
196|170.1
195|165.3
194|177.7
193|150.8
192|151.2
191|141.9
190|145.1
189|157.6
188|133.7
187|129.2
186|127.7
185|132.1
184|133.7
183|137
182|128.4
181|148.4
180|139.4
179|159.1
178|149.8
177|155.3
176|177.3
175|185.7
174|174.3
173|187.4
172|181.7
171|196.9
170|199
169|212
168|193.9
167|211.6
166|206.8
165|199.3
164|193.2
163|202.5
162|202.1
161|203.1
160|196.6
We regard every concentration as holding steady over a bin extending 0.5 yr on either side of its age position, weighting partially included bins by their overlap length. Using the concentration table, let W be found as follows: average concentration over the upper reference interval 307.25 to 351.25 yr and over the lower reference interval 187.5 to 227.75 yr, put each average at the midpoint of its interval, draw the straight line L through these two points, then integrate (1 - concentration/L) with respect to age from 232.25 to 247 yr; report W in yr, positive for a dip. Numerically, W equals 4.8 yr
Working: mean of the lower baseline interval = 167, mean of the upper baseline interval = 200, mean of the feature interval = 119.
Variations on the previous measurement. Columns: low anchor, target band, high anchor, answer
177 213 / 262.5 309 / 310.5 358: 4.49 yr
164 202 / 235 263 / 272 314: 10.00 yr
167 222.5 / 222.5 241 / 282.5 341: 4.28 yr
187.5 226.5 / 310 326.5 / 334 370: 1.62 yr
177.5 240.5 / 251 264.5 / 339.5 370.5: 5.17 yr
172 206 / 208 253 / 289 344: 8.53 yr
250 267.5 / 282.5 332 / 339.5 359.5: -2.90 yr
